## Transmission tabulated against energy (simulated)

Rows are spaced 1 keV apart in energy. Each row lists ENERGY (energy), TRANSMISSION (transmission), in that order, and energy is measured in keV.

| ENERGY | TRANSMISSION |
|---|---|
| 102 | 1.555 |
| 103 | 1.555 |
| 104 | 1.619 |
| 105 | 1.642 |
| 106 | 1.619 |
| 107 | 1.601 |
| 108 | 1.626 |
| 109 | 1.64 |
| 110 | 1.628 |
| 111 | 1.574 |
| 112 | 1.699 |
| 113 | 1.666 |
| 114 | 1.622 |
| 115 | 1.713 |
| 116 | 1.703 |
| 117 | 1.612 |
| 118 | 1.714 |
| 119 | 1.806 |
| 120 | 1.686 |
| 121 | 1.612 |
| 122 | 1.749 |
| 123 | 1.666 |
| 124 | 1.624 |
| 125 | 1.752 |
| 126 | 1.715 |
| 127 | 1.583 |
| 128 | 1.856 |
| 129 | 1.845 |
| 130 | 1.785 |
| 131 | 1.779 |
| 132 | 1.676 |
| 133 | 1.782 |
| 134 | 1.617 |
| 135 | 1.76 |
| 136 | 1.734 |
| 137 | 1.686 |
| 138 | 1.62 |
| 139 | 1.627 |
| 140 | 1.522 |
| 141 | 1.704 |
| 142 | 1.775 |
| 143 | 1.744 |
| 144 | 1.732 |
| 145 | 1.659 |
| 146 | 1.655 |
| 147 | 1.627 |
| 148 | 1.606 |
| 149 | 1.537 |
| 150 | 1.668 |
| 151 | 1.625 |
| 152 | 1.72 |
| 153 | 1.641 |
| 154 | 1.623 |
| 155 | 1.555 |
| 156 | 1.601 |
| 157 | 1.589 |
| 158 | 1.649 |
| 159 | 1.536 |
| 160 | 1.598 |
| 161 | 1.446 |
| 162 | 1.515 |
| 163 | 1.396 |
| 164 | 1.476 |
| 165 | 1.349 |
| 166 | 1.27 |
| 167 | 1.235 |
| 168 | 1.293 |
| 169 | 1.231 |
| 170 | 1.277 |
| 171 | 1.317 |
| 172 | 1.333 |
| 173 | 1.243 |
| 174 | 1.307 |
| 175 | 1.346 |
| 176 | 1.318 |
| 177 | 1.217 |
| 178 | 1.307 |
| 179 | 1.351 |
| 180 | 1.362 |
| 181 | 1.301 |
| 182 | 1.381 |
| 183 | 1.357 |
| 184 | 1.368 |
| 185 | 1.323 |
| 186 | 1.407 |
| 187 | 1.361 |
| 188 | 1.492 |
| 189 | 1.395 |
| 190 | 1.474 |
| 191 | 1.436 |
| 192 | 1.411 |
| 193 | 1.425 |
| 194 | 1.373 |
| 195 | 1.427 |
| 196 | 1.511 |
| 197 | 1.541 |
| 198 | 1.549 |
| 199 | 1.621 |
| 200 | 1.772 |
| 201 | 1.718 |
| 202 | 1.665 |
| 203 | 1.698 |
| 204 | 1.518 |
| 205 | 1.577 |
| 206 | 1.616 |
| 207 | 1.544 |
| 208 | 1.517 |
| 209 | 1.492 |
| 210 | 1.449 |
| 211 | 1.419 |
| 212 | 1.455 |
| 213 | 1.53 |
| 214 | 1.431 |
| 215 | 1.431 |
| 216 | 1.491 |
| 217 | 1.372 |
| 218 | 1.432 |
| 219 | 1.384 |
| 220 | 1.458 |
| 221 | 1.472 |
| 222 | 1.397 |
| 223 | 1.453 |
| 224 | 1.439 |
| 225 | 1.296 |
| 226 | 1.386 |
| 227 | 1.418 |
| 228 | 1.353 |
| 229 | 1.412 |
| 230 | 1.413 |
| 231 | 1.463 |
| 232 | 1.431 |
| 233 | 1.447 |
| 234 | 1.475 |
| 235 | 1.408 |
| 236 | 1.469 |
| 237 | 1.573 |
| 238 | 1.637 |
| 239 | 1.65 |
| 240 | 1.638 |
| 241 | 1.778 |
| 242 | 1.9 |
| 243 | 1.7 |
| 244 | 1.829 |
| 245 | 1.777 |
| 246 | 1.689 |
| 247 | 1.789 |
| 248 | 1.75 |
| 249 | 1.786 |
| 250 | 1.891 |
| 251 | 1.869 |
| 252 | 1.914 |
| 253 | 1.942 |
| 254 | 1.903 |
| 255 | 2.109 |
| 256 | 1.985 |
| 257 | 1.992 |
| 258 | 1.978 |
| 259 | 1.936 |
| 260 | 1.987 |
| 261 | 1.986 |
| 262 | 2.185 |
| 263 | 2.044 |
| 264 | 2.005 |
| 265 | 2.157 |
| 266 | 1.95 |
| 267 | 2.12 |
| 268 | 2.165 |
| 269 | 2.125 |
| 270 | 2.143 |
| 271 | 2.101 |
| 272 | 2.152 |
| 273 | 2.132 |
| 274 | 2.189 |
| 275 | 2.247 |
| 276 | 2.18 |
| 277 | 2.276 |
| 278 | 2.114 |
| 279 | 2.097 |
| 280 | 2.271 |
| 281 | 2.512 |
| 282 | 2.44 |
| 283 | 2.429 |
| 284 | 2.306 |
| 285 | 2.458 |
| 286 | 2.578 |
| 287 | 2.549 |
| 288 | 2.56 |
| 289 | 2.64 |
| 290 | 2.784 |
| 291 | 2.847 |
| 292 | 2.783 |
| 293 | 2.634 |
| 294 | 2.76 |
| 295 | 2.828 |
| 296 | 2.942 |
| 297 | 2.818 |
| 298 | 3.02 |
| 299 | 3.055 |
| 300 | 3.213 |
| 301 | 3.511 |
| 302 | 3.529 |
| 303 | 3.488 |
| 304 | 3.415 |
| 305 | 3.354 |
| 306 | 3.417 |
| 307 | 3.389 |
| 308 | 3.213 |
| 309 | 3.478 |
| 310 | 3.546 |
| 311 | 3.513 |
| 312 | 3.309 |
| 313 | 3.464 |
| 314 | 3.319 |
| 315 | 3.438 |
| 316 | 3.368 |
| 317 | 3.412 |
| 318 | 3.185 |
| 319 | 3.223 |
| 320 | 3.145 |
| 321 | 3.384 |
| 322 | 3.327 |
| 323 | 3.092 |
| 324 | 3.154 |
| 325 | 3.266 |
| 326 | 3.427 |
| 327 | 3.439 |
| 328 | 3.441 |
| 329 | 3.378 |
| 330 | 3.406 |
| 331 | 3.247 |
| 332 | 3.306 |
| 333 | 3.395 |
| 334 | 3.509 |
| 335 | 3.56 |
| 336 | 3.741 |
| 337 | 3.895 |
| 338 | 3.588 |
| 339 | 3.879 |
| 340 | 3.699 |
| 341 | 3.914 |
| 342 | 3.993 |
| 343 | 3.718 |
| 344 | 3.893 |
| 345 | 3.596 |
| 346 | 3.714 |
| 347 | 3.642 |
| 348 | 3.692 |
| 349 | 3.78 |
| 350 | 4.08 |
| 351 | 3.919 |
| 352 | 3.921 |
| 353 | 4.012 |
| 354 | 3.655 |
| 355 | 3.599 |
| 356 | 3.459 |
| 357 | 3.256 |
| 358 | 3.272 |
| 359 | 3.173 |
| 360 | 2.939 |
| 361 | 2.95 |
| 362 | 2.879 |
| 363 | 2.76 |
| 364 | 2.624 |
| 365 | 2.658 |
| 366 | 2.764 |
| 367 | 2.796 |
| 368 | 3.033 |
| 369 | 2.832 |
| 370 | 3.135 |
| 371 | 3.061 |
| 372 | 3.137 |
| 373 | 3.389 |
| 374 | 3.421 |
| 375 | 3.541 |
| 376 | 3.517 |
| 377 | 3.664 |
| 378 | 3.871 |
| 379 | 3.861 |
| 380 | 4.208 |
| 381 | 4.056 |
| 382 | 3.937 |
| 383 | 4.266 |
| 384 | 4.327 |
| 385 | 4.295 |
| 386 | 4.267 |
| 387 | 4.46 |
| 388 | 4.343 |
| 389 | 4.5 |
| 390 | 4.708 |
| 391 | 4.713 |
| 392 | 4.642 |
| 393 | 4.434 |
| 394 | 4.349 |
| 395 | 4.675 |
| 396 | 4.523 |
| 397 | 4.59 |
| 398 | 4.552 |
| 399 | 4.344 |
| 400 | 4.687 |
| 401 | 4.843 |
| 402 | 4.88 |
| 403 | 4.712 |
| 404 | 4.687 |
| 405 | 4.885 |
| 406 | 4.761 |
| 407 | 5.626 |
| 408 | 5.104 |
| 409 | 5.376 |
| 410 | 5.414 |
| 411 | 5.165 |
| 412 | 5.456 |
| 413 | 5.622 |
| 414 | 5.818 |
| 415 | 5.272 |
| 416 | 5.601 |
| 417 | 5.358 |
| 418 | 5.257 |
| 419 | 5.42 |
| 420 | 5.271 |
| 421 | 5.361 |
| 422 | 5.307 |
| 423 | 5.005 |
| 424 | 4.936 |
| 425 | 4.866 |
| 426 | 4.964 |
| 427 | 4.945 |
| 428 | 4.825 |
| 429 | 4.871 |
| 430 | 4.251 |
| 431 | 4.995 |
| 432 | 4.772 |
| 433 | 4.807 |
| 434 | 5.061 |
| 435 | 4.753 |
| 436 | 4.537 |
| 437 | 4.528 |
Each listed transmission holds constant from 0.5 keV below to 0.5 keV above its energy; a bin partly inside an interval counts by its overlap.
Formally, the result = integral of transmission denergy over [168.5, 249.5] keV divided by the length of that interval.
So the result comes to 1.48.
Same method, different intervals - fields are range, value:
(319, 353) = 3.58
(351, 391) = 3.57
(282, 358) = 3.33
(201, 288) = 1.81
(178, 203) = 1.46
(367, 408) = 4.19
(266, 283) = 2.2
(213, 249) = 1.53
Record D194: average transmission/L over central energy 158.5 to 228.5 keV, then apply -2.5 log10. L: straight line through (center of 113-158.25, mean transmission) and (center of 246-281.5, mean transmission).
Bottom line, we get 0.28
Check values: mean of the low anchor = 1.68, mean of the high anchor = 2.05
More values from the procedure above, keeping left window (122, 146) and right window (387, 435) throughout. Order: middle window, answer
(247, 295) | 0.439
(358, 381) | 0.357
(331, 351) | 0.115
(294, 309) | 0.140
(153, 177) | 0.407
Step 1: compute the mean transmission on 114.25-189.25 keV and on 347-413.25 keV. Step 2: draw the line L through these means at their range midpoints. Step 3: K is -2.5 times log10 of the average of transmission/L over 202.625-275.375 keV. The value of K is 0.41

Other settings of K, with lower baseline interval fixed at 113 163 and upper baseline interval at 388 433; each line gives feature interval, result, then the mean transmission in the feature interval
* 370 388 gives 0.193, 3.83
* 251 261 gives 0.490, 1.97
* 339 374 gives 0.255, 3.39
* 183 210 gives 0.494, 1.5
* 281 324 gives 0.191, 3.07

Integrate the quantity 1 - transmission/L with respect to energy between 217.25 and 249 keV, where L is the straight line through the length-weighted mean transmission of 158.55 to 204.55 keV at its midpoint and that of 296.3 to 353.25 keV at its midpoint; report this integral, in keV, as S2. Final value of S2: 9.1 keV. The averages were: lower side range 1.42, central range 1.54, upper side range 3.48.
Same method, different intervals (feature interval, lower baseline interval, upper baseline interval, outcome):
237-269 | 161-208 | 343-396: 5.1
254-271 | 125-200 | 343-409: 3.8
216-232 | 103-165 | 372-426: 7.5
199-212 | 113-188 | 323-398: 3.2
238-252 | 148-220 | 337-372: 2.5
